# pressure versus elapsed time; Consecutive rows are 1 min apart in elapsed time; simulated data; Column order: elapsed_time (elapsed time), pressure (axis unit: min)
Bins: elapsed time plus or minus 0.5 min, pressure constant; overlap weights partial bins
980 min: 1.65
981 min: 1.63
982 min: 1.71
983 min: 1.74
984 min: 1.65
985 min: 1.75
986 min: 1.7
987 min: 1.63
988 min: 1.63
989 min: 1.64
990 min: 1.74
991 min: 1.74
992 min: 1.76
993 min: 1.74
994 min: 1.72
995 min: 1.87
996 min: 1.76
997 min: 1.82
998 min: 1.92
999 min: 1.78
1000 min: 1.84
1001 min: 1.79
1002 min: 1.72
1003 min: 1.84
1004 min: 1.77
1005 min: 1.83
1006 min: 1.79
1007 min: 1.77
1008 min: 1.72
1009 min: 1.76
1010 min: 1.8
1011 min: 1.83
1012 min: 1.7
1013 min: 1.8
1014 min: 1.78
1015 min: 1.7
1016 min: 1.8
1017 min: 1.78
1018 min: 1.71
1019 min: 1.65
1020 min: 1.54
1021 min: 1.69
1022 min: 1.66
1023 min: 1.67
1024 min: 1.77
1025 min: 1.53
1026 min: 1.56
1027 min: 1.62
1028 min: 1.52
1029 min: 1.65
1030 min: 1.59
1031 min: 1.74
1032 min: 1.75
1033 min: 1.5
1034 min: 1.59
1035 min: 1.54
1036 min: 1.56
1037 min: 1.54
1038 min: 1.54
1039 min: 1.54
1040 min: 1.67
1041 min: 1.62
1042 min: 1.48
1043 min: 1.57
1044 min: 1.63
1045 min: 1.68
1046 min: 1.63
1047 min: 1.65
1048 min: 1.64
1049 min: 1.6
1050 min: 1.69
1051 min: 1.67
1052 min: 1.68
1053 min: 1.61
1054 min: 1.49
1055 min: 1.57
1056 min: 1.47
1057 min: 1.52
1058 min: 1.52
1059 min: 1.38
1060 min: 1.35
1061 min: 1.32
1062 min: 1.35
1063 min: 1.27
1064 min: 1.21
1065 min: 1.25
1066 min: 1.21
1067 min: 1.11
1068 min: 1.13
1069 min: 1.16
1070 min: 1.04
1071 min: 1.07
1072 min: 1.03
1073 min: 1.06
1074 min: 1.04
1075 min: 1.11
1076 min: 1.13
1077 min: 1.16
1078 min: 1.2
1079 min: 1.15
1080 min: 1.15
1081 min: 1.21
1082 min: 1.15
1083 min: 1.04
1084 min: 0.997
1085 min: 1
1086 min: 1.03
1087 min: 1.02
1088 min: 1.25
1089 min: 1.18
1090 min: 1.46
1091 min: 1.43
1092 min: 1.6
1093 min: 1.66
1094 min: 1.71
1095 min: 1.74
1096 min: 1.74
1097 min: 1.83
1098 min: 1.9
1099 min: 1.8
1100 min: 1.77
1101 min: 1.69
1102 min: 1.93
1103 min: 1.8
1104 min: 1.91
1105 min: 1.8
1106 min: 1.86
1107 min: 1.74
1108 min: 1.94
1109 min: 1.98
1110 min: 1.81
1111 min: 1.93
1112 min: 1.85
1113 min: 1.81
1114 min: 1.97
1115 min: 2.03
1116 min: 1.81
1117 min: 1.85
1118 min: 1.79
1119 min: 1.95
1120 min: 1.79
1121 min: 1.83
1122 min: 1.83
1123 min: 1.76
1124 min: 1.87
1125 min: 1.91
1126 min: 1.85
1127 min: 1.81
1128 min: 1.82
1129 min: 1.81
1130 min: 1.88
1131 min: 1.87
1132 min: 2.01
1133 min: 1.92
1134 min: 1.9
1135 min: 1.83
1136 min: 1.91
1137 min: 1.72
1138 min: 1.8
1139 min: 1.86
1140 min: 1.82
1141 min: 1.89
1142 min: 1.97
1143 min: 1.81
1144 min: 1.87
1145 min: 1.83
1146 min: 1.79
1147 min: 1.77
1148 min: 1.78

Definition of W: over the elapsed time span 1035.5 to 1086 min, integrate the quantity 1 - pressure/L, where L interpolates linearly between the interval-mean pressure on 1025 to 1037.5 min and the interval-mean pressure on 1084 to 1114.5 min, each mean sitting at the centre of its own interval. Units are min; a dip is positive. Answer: 8.3 min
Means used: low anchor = 1.59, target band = 1.35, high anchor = 1.66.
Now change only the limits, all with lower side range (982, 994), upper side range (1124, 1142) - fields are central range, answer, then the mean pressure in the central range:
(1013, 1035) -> 1.1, 1.66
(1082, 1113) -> 3.7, 1.61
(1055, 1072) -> 4.9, 1.27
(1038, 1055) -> 1.5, 1.61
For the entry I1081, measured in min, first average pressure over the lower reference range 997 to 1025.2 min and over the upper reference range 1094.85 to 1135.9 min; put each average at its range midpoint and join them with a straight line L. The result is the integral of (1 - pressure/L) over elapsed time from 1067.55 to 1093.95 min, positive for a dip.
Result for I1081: 9.3 min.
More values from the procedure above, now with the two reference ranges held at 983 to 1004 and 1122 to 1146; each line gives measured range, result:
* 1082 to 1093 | 3.6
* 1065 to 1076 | 4.3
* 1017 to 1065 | 5.9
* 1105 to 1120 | -0.3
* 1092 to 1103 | 0.4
